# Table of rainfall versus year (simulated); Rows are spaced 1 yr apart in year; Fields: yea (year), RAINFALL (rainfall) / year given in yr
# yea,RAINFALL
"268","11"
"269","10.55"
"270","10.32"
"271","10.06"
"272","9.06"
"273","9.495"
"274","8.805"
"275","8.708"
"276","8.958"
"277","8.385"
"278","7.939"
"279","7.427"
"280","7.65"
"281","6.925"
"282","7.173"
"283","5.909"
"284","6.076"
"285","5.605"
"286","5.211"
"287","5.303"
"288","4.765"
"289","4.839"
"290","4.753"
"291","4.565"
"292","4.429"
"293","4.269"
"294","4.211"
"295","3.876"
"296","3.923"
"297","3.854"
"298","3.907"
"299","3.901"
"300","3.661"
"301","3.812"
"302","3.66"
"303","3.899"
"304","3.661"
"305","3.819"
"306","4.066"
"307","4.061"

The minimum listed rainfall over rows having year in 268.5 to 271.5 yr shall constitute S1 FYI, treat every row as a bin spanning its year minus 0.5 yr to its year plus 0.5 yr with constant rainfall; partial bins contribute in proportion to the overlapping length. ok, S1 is 10.06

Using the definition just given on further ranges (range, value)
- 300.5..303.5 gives 3.66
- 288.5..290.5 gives 4.753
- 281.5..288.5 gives 4.765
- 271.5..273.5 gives 9.06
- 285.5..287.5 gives 5.211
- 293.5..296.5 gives 3.876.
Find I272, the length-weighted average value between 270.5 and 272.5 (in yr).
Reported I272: 9.56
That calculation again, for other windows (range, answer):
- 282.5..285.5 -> 5.86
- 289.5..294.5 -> 4.45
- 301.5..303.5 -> 3.78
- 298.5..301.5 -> 3.79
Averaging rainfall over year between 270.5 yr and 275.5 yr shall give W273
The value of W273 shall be 9.23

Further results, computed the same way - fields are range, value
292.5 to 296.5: 4.07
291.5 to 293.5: 4.35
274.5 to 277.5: 8.68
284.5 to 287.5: 5.37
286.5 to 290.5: 4.92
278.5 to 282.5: 7.29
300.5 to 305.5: 3.77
